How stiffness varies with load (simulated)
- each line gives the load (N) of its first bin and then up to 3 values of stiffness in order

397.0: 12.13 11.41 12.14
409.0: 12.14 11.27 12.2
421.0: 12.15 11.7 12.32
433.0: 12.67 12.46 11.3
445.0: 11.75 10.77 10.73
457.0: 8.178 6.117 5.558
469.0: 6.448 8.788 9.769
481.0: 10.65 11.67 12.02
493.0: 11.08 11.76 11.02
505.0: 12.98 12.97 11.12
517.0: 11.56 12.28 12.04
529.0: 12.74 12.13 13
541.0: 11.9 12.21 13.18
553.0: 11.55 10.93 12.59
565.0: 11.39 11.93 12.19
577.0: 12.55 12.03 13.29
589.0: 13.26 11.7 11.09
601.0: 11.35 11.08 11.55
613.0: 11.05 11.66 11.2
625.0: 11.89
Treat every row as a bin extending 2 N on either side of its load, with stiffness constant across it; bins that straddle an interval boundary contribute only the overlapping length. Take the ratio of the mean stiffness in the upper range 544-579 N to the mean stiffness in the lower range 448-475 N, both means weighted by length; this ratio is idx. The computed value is 1.51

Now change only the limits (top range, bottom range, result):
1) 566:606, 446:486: 1.36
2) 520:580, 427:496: 1.20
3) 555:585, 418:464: 1.11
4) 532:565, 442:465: 1.31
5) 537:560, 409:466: 1.12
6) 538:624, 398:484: 1.13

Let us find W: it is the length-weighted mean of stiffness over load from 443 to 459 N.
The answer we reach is 10.4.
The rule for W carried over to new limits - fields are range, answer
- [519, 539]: 12.4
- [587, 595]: 12.5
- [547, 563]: 12.1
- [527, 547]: 12.4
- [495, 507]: 11.9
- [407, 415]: 11.7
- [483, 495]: 11.6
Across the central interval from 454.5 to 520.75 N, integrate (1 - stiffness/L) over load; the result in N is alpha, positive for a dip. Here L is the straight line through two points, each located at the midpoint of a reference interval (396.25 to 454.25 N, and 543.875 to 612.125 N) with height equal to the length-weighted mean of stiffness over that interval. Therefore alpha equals 9.6 N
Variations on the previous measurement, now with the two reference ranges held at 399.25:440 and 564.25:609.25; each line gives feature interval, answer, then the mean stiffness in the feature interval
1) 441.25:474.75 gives 9.3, 8.68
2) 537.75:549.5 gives -0.4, 12.4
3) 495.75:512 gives -0.2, 12.1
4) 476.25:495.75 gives 1.4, 11.1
